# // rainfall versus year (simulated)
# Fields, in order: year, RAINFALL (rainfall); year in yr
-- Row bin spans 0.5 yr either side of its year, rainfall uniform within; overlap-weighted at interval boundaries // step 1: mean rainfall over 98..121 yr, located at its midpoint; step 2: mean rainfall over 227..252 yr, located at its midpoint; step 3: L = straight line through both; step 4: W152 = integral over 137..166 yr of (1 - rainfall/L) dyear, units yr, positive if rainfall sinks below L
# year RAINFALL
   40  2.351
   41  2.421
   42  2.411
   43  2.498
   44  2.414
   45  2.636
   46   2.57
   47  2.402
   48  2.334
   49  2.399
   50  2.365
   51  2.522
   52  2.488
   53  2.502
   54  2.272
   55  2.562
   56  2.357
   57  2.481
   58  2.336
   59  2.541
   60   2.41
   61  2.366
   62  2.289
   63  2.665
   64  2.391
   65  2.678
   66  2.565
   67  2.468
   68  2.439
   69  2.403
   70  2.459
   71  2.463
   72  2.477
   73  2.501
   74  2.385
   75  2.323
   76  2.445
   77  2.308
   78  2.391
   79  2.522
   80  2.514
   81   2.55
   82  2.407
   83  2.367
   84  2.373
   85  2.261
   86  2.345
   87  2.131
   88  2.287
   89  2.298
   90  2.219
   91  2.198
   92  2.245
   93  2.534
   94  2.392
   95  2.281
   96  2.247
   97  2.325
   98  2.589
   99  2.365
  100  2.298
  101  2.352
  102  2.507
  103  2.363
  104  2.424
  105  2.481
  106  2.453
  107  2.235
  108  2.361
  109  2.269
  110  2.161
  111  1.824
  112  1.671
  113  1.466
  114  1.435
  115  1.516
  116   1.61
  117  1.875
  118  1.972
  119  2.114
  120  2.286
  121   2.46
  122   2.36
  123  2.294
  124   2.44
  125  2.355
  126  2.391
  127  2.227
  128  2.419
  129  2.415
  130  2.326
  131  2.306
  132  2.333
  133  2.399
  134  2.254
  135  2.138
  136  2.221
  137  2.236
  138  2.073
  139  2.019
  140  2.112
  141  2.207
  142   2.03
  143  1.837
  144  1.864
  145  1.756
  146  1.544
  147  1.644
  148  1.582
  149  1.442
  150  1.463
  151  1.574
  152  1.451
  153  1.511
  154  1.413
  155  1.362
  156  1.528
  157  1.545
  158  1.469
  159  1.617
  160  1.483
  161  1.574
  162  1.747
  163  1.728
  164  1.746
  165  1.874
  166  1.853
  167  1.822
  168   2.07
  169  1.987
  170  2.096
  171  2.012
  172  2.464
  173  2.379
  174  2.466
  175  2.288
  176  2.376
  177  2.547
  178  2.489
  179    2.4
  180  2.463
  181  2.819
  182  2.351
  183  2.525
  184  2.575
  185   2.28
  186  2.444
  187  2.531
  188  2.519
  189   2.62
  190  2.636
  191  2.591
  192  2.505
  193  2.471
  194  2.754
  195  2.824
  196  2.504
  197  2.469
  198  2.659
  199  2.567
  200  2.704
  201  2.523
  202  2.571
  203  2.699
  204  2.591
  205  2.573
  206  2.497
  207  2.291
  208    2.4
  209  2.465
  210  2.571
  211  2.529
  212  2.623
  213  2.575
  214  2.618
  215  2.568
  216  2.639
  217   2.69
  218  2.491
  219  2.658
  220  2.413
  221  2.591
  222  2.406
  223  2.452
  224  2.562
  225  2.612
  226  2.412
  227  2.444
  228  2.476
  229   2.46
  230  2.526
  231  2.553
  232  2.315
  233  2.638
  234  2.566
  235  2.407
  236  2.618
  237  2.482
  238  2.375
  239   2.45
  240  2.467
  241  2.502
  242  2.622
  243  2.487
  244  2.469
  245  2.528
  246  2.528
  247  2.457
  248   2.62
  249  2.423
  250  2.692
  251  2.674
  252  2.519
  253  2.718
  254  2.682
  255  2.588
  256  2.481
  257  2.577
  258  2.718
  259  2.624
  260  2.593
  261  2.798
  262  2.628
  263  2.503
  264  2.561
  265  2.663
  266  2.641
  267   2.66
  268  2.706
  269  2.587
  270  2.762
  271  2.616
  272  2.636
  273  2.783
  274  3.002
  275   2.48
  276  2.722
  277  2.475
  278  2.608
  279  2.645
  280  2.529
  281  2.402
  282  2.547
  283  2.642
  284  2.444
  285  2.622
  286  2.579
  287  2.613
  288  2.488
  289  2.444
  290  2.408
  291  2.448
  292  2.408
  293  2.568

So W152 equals 7.0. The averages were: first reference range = 2.11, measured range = 1.7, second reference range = 2.51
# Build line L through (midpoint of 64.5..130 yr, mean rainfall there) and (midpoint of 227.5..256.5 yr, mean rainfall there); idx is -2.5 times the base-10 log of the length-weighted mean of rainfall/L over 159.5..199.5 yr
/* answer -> 0.05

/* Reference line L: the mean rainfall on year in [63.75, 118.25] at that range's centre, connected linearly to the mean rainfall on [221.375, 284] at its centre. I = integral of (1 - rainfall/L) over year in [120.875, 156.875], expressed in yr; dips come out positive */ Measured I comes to 5.68 yr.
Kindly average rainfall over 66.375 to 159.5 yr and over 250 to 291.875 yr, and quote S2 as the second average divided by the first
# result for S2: 1.2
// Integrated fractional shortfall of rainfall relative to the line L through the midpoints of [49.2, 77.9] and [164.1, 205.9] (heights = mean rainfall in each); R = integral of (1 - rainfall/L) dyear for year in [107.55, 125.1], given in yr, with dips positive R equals 3.0 yr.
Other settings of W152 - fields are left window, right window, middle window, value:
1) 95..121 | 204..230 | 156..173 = 3.7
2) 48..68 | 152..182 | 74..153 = 1.7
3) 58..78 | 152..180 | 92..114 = 0.1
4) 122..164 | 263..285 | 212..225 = -1.3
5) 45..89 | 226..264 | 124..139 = 1.1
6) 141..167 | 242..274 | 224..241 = -0.8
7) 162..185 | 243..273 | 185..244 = -3.0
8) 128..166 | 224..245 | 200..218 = -2.0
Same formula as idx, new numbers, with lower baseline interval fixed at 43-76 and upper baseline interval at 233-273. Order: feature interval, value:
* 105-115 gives 0.24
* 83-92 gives 0.09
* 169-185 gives 0.06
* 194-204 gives -0.03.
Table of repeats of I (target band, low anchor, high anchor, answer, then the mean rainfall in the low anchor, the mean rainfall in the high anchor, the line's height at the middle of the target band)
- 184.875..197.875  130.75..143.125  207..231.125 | -0.8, 2.17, 2.53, 2.41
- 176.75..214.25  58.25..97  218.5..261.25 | -0.7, 2.4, 2.54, 2.5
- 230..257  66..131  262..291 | 0.0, 2.28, 2.6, 2.54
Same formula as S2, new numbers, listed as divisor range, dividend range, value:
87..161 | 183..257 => 1.24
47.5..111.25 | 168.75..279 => 1.06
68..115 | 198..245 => 1.10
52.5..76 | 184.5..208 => 1.04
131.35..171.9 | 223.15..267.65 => 1.40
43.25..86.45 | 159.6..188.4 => 0.90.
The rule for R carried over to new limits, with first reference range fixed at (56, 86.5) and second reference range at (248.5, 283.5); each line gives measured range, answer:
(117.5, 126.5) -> 0.7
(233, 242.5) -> 0.3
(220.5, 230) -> 0.3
